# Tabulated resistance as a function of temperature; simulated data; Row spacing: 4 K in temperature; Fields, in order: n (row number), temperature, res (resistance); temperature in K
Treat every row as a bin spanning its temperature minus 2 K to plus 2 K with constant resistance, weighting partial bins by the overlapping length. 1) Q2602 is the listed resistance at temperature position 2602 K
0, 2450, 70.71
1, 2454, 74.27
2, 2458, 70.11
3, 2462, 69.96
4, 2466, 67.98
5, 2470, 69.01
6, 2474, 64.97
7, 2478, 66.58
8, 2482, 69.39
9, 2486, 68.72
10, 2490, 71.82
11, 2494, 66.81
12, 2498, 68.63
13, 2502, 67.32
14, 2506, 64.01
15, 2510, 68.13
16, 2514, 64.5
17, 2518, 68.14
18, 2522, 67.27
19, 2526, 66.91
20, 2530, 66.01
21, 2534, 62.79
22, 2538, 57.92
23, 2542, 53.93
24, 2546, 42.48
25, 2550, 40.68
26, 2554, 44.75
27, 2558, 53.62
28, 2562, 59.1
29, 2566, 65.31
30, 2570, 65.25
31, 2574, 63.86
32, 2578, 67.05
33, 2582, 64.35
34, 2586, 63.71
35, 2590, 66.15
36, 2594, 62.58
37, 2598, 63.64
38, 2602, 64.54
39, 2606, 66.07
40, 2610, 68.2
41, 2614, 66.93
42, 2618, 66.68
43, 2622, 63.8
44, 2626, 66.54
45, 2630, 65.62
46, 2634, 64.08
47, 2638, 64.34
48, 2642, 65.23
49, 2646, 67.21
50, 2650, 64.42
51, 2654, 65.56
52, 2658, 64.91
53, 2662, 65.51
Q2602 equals 64.54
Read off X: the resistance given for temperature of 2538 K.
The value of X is 57.92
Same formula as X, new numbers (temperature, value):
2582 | 64.35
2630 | 65.62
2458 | 70.11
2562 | 59.1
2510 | 68.13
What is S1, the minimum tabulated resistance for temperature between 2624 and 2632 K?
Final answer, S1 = 65.62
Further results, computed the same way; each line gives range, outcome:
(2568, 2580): 63.86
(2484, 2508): 64.01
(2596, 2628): 63.64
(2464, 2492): 64.97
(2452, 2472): 67.98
